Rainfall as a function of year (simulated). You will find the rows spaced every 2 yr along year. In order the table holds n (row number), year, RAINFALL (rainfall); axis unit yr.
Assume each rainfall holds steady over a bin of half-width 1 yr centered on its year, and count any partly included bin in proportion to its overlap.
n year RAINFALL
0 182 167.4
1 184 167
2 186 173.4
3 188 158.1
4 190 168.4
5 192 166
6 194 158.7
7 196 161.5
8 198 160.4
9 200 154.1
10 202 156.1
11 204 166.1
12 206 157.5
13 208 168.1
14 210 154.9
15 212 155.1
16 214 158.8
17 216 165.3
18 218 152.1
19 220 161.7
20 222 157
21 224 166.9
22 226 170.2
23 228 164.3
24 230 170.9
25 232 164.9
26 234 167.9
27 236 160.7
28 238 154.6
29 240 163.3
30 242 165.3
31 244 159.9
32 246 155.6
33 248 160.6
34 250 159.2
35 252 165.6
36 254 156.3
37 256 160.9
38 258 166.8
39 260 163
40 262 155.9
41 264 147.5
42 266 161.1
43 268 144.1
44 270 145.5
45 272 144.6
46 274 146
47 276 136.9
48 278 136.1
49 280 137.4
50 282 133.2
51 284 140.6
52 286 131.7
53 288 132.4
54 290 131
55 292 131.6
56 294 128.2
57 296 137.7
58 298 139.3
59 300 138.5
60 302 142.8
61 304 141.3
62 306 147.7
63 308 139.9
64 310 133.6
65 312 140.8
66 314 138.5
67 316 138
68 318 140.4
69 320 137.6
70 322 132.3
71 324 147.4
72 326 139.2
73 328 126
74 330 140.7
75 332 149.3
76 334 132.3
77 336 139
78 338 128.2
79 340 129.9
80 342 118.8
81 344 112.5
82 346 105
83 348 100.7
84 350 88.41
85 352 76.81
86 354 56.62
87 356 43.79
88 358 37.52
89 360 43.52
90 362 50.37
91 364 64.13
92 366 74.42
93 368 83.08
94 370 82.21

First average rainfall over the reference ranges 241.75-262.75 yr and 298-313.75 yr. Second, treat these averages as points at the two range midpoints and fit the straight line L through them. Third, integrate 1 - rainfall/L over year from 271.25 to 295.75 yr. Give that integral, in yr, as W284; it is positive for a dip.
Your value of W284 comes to 2.17 yr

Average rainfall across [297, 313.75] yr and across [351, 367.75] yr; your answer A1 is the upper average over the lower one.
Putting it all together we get 0.41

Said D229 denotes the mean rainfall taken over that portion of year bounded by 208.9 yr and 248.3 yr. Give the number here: 162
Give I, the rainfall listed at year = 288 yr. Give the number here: 132.4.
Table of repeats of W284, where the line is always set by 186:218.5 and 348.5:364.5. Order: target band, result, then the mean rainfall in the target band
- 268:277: -2.29 yr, 143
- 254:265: -3.20 yr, 159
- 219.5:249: -5.00 yr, 163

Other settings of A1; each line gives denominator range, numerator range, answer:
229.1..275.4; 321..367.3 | 0.64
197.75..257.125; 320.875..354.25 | 0.75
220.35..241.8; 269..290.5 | 0.84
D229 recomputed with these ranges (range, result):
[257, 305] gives 142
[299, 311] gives 141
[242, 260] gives 161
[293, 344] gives 137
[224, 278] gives 158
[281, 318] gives 137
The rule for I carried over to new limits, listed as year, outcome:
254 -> 156.3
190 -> 168.4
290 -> 131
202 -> 156.1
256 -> 160.9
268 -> 144.1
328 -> 126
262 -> 155.9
